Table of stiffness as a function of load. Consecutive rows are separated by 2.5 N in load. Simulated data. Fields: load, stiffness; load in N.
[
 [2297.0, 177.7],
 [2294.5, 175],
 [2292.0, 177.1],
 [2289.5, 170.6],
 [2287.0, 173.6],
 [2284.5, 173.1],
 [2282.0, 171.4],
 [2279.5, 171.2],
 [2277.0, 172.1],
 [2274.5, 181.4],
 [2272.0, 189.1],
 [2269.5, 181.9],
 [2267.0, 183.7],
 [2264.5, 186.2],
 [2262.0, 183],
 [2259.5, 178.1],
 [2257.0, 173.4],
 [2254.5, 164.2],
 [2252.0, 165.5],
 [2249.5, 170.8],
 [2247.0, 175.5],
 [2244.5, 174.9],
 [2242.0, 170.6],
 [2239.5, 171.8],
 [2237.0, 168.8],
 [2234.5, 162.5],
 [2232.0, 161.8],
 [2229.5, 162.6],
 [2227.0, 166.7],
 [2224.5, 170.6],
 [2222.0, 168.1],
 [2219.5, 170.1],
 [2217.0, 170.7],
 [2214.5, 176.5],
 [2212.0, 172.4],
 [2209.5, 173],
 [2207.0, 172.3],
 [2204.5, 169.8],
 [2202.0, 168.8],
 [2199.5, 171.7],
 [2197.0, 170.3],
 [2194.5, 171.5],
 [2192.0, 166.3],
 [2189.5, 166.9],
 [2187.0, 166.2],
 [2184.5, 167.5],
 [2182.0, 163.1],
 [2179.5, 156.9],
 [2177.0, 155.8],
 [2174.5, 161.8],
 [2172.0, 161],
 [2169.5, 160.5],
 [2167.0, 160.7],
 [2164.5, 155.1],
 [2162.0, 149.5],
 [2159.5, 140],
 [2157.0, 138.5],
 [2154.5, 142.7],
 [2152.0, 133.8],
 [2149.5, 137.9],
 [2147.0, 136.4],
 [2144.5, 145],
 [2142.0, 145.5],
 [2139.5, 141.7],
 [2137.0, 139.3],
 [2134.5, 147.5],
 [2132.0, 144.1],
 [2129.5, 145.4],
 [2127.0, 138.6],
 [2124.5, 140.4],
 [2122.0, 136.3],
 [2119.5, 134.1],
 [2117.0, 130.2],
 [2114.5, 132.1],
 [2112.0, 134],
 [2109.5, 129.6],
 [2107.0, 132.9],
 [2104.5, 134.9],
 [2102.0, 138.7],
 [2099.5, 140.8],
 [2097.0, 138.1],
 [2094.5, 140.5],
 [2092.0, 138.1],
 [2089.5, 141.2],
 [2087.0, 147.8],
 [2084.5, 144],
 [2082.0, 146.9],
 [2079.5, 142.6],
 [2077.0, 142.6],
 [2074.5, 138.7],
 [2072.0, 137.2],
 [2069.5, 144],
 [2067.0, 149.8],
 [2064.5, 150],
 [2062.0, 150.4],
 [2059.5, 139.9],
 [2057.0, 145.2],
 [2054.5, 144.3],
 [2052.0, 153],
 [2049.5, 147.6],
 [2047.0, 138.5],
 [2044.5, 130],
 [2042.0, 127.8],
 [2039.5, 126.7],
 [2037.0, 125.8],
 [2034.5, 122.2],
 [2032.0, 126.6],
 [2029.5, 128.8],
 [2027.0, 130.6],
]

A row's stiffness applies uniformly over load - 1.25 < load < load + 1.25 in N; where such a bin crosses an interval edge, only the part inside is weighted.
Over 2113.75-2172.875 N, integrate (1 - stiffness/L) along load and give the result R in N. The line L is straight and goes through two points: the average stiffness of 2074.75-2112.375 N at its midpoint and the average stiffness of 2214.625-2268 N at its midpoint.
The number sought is 2.8 N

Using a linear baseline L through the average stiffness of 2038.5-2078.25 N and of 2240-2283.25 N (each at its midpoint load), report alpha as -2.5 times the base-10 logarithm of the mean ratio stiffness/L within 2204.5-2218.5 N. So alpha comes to -0.03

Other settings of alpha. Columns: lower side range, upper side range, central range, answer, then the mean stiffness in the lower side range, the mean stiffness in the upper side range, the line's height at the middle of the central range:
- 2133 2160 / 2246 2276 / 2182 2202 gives -0.09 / 141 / 178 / 155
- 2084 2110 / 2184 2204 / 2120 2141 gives 0.06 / 139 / 169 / 149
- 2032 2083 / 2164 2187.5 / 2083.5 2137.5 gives 0.08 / 140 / 161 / 149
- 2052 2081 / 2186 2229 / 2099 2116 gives 0.13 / 144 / 170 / 152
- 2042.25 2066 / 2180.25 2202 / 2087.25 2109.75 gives 0.10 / 144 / 168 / 151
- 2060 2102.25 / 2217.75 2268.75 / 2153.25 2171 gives 0.05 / 143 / 172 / 157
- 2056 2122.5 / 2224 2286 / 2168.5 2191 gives -0.03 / 140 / 173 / 158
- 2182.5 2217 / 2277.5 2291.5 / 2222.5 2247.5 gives 0.02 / 170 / 172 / 171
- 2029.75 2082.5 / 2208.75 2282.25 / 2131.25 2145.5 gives 0.07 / 139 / 173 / 154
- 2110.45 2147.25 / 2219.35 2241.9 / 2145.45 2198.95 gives -0.03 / 139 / 167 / 151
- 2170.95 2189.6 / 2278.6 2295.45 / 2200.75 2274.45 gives -0.03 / 162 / 173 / 168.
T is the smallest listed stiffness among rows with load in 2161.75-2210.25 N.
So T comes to 149.5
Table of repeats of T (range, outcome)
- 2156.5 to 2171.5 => 138.5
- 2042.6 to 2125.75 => 129.6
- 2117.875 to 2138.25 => 134.1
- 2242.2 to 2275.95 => 164.2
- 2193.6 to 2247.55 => 161.8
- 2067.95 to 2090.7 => 137.2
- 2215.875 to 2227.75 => 166.7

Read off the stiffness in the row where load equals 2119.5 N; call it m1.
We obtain 134.1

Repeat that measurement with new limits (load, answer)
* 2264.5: 186.2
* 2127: 138.6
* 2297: 177.7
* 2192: 166.3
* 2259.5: 178.1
